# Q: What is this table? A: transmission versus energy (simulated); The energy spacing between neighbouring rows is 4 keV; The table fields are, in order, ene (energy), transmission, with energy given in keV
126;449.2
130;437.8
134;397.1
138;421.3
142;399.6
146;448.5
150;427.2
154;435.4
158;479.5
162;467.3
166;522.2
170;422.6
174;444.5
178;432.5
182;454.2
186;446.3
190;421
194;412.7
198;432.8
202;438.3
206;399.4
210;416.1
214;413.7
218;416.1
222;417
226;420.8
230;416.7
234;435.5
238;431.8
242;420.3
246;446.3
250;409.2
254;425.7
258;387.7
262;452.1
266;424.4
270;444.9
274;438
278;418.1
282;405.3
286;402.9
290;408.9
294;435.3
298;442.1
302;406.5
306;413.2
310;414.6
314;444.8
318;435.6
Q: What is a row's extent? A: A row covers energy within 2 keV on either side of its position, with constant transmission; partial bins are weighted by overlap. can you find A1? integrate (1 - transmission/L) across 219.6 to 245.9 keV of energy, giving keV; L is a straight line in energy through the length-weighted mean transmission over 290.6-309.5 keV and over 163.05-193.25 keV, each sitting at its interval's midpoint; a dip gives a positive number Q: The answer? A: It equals 0.68 keV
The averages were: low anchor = 448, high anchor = 422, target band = 425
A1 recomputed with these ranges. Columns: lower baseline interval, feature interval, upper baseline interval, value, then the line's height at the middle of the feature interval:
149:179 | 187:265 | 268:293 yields 2.6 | 437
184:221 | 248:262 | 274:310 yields 0.2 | 419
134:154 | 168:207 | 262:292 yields -0.8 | 423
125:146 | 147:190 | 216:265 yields -2.9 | 423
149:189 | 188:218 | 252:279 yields 1.7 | 444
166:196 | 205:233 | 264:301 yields 1.2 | 434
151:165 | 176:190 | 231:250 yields 0.4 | 453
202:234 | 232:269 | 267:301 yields -0.5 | 420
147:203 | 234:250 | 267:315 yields 0.1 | 432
